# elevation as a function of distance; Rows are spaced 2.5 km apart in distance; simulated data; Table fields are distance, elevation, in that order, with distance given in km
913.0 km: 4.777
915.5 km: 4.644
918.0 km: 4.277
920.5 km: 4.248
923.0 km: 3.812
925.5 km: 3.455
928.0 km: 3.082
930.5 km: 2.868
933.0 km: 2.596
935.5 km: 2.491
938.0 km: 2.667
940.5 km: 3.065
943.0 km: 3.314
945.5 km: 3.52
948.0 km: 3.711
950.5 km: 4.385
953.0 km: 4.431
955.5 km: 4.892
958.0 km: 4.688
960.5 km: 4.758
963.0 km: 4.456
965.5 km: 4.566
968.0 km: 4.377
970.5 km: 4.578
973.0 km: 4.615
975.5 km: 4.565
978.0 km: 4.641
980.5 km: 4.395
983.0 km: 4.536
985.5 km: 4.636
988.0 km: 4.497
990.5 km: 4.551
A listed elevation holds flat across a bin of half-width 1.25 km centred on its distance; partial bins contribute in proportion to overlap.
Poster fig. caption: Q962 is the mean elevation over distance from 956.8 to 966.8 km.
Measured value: 4.62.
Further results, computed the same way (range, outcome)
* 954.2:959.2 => 4.79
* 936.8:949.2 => 3.26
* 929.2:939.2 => 2.66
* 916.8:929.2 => 3.78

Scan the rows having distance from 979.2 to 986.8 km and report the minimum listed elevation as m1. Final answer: 4.395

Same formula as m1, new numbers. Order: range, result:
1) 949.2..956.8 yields 4.385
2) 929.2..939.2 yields 2.491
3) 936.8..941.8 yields 2.667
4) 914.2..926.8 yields 3.455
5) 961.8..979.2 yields 4.377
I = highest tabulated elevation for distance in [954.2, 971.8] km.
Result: 4.892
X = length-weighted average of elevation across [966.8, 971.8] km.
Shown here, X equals 4.48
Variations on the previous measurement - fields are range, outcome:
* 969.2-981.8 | 4.56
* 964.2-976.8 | 4.54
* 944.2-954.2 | 4.01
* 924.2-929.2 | 3.28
